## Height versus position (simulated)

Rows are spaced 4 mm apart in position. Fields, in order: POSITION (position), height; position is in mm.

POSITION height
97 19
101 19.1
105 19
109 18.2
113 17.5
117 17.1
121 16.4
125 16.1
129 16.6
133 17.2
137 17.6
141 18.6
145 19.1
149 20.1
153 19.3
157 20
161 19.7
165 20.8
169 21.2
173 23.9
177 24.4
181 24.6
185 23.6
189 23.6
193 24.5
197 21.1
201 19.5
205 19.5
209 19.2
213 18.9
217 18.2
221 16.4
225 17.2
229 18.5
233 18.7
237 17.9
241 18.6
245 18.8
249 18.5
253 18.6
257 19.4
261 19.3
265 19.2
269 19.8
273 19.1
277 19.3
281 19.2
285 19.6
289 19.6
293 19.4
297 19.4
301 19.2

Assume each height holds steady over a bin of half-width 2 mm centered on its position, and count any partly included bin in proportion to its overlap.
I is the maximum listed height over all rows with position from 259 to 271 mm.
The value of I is 19.8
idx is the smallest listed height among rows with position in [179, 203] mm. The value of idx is 19.5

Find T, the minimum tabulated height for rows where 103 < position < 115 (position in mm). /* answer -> 17.5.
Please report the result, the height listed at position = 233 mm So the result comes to 18.7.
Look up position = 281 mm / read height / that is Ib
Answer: 19.2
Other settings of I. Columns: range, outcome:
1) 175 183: 24.6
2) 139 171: 21.2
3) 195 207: 21.1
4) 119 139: 17.6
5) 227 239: 18.7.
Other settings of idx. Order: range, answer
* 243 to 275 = 18.5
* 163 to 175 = 20.8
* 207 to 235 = 16.4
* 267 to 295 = 19.1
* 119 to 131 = 16.1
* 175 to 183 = 24.4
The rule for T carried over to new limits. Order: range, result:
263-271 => 19.2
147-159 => 19.3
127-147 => 16.6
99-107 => 19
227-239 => 17.9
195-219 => 18.2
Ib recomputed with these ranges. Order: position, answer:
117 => 17.1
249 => 18.5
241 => 18.6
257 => 19.4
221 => 16.4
